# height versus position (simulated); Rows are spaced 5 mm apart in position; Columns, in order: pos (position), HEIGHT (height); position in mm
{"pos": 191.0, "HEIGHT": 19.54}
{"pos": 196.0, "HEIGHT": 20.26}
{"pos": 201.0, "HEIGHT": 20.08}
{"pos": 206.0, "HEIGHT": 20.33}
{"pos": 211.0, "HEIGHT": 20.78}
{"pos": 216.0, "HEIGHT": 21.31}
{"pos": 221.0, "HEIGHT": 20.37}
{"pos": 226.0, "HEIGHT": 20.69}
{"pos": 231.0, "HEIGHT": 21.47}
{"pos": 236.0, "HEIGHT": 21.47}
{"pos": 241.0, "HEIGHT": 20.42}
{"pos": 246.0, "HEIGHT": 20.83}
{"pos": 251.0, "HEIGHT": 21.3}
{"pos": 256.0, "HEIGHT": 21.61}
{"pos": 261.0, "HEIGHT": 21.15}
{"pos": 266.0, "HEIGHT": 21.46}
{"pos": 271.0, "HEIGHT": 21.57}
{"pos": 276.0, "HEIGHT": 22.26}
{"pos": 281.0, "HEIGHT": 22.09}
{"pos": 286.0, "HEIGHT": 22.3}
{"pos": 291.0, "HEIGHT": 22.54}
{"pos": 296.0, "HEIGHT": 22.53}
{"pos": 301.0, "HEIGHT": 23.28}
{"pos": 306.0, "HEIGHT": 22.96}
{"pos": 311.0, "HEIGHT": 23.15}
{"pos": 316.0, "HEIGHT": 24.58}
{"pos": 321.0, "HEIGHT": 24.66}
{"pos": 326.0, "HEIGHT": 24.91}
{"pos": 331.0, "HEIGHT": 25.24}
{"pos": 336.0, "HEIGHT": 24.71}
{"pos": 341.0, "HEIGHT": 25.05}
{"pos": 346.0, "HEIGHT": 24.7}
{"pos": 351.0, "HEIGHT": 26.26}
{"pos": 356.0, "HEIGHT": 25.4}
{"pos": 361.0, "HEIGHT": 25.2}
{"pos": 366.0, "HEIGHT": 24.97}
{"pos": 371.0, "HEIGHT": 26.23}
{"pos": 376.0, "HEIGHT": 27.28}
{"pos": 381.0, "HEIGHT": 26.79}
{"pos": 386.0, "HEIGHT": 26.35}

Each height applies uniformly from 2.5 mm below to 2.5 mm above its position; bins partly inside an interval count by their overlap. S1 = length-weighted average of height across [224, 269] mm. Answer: 21.2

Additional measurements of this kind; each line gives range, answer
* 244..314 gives 22.1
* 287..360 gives 24.3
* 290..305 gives 22.8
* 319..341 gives 24.9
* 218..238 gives 21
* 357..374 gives 25.5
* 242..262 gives 21.2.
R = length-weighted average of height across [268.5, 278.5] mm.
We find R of 21.9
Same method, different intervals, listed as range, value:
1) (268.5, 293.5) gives 22.2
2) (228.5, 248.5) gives 21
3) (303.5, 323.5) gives 23.8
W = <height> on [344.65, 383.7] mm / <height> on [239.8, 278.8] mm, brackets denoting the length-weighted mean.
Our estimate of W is 1.2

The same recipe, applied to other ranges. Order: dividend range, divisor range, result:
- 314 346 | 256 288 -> 1.14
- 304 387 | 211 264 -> 1.20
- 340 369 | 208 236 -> 1.21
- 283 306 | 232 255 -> 1.08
